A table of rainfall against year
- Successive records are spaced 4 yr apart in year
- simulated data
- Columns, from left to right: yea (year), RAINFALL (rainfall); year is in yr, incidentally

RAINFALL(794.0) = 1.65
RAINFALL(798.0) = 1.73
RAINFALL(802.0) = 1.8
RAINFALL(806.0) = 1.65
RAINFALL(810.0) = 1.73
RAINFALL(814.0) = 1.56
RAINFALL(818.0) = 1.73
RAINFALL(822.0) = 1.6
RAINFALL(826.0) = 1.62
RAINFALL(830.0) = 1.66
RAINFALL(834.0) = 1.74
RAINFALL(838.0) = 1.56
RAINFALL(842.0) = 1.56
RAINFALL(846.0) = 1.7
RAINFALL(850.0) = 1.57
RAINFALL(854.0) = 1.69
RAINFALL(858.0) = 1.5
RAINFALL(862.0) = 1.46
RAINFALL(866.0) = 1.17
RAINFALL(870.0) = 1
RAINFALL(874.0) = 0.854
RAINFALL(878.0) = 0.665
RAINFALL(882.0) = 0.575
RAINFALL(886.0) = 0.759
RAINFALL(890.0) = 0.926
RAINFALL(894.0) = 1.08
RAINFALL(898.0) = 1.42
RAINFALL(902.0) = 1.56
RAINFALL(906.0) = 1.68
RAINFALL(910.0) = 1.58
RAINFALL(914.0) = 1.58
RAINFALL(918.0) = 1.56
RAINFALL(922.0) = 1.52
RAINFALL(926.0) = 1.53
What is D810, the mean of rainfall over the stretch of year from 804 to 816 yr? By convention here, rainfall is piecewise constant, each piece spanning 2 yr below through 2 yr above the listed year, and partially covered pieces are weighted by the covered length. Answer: 1.65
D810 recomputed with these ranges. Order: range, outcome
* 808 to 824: 1.66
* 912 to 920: 1.57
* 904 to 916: 1.61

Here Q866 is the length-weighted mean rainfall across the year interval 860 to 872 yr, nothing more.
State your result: 1.21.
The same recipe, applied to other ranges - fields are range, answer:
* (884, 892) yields 0.843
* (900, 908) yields 1.62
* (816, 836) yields 1.67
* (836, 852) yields 1.6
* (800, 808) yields 1.73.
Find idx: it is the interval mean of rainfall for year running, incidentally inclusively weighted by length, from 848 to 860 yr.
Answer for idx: 1.59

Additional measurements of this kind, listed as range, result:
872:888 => 0.713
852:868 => 1.46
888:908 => 1.33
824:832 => 1.64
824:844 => 1.63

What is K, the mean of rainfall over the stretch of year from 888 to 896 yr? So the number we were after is 1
